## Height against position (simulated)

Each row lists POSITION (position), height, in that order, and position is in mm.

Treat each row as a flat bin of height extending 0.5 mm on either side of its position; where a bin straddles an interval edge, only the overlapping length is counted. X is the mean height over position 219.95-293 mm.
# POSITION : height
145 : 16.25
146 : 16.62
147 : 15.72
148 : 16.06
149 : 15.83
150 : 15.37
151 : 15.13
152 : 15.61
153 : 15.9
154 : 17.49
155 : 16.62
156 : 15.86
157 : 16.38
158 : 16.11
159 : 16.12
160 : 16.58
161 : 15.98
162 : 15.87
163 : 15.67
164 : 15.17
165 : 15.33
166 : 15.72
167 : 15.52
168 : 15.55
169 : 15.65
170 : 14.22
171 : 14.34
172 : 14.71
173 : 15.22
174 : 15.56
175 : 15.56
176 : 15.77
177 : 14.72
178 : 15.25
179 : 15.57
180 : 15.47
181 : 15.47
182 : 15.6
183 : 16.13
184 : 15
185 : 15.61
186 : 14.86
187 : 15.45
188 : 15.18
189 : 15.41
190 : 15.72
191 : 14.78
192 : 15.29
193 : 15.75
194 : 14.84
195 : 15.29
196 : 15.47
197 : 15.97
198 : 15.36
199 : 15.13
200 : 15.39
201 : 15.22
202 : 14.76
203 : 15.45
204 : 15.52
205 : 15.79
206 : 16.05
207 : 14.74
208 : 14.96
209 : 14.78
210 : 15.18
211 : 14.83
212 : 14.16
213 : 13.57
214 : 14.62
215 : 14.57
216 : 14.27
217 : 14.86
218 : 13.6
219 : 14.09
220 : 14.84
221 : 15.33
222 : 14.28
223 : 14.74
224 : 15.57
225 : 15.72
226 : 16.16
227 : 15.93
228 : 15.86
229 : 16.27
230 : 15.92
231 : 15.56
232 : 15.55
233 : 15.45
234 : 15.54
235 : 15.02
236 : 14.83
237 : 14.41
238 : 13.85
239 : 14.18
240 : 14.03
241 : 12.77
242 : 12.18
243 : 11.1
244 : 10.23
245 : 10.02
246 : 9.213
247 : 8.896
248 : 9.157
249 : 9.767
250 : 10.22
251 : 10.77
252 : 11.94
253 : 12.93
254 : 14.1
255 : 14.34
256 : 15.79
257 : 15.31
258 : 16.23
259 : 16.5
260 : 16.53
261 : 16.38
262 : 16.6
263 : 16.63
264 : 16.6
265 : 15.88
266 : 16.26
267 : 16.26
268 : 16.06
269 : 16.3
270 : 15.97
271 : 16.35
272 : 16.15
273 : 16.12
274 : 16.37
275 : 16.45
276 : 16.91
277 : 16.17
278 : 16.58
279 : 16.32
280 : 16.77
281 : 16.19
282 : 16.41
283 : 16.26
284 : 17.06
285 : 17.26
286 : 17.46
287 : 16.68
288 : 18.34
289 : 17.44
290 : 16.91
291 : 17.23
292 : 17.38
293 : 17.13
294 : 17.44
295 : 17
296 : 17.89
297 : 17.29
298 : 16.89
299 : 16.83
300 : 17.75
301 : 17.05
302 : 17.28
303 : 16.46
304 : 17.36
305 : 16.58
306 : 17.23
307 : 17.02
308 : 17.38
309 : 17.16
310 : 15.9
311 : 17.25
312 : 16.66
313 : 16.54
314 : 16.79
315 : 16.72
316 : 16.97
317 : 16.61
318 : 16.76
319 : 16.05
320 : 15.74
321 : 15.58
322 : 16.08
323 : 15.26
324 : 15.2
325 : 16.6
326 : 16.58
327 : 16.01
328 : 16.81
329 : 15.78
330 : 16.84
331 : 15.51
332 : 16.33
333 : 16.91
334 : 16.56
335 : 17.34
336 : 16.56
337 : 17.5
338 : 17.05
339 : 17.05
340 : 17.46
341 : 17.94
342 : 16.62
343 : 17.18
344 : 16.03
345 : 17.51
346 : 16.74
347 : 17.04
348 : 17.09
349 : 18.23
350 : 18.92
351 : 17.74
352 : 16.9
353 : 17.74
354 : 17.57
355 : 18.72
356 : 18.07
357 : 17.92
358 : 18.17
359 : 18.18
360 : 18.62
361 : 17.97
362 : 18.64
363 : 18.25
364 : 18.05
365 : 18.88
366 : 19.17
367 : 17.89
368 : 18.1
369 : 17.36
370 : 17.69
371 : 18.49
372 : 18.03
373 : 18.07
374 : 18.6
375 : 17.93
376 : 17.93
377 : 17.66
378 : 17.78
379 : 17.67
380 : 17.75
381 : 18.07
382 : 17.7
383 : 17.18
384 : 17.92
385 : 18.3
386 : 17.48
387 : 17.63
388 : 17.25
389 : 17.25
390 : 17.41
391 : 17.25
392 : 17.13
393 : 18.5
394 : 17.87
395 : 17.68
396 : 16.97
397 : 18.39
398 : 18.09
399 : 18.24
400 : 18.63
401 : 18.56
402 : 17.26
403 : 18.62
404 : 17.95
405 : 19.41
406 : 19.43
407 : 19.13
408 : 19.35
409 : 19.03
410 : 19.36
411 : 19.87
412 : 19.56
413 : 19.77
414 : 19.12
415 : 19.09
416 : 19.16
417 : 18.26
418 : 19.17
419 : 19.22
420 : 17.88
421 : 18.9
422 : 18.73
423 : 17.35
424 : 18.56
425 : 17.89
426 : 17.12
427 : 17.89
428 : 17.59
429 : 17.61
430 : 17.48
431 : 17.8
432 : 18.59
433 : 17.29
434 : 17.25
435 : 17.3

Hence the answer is 15.1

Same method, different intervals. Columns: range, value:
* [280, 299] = 17.1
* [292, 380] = 17.2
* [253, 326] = 16.5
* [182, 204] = 15.3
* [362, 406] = 18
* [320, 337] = 16.3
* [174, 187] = 15.4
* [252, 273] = 15.8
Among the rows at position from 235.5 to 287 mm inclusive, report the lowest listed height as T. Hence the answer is 8.896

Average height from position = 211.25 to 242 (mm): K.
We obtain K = 14.8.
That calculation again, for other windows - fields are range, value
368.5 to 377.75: 18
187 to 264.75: 14.5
